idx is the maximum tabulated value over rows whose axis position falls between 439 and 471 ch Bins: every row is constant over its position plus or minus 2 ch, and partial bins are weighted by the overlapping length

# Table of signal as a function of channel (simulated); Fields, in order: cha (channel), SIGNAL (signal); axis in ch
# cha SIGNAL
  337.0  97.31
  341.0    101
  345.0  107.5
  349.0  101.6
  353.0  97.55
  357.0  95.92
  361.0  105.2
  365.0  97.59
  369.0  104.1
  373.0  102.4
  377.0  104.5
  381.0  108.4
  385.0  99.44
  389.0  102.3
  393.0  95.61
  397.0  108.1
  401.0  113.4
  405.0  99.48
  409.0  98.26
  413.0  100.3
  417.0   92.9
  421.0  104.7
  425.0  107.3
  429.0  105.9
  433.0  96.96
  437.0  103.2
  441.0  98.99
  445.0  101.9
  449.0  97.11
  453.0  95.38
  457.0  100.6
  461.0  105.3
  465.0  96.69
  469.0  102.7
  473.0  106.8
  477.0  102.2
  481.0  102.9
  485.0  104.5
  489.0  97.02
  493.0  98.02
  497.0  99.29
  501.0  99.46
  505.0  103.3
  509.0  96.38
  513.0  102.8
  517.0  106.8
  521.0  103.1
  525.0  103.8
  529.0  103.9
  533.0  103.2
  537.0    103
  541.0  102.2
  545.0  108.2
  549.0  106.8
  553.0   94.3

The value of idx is 105.3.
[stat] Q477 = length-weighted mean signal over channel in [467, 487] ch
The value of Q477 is 104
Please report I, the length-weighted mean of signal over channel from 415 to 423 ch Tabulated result 98.8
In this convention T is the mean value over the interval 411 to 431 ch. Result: 102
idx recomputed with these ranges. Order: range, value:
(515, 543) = 106.8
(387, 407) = 113.4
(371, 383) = 108.4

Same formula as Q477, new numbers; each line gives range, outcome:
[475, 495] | 101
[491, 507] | 100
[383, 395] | 99.1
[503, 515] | 101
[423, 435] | 103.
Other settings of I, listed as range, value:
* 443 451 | 99.5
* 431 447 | 100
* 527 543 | 103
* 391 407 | 104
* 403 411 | 98.9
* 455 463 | 103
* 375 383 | 106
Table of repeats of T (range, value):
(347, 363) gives 100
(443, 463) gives 100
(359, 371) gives 102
